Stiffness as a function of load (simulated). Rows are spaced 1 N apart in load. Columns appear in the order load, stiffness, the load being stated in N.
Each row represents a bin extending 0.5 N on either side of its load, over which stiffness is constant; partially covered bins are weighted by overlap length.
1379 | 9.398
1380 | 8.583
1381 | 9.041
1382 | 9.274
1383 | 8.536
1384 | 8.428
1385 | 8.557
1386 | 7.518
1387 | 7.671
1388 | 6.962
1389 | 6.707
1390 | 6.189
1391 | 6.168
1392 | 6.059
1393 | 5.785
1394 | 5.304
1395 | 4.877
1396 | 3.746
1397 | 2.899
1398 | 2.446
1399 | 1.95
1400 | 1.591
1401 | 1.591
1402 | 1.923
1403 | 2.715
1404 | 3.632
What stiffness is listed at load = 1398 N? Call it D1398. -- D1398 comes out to 2.446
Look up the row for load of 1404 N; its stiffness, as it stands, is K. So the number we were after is 3.632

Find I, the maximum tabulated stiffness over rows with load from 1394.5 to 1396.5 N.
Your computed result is 4.877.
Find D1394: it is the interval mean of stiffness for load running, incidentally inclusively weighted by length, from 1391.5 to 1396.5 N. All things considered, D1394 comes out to 5.15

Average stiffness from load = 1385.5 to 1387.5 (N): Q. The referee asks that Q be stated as 7.59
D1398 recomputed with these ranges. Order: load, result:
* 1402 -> 1.923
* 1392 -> 6.059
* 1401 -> 1.591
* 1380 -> 8.583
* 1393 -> 5.785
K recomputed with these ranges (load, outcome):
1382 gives 9.274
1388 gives 6.962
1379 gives 9.398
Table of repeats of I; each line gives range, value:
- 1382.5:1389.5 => 8.557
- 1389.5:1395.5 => 6.189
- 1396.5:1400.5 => 2.899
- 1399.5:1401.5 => 1.591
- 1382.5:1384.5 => 8.536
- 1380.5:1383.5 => 9.274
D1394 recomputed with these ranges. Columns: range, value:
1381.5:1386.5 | 8.46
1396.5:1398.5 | 2.67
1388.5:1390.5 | 6.45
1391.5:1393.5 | 5.92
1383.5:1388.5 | 7.83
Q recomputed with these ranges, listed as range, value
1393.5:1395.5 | 5.09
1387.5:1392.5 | 6.42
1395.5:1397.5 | 3.32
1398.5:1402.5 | 1.76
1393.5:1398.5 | 3.85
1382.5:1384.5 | 8.48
